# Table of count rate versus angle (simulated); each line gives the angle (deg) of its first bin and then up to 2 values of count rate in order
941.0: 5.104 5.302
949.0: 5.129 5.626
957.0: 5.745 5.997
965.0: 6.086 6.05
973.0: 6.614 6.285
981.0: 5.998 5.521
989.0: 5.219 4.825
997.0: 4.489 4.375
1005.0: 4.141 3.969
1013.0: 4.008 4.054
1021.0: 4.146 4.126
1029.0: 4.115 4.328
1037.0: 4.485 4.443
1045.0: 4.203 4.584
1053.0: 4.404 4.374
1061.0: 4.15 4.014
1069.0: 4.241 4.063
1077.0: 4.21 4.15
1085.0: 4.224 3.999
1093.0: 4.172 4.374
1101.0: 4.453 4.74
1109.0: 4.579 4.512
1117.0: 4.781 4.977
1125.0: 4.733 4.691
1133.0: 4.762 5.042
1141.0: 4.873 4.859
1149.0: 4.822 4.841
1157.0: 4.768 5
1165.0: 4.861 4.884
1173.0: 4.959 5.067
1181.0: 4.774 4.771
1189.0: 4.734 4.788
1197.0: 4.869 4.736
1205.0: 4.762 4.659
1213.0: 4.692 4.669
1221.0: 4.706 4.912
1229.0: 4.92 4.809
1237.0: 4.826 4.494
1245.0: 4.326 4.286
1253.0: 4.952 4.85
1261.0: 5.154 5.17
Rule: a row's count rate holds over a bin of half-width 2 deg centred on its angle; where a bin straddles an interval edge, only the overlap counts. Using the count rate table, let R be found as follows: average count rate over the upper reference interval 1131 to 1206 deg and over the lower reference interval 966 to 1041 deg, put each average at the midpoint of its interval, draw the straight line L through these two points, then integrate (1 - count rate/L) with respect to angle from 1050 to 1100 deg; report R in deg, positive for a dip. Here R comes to 6.5 deg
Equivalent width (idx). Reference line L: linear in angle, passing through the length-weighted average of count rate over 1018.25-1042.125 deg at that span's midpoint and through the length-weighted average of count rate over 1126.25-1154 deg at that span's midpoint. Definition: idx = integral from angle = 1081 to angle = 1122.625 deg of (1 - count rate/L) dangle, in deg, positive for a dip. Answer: 1.6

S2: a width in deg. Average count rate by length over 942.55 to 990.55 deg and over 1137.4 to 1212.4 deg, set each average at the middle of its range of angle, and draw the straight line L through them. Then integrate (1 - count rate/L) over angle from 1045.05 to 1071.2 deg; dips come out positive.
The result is 5.3 deg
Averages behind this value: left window 5.8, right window 4.84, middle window 4.29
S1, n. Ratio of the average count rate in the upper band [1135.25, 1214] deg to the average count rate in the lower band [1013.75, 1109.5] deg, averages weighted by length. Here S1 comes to 1.13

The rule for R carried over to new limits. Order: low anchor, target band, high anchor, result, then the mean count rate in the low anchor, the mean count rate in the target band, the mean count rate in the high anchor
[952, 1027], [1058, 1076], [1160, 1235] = 3.1 deg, 5.11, 4.14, 4.82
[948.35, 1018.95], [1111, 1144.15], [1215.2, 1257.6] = 0.9 deg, 5.23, 4.8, 4.7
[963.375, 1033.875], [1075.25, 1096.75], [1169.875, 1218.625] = 3.1 deg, 4.91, 4.17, 4.79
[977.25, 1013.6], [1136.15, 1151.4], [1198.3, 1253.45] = -0.5 deg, 4.83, 4.89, 4.69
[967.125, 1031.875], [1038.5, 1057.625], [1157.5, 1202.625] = 1.8 deg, 4.86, 4.41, 4.86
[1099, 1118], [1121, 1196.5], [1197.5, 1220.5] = -3.1 deg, 4.6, 4.85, 4.71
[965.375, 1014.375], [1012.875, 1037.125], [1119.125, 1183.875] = 4.4 deg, 5.17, 4.17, 4.87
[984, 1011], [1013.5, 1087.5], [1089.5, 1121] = 5.4 deg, 4.62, 4.23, 4.52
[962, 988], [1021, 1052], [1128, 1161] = 7.2 deg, 6.06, 4.32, 4.85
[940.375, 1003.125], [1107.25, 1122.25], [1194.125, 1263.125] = 1.1 deg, 5.53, 4.7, 4.74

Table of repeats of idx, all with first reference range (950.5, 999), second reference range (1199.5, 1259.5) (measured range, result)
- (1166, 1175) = 0.0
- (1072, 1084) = 2.6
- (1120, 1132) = 0.8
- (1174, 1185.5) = 0.0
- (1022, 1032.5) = 2.6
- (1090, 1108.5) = 2.8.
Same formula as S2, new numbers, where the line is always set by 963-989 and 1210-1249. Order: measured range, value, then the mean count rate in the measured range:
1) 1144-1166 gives 0.9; 4.86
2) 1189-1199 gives 0.1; 4.81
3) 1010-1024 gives 4.2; 4.07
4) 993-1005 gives 3.0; 4.45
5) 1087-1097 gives 2.3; 4.14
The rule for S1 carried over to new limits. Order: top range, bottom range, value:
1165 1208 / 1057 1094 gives 1.16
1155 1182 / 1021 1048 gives 1.15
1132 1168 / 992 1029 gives 1.16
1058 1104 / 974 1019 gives 0.87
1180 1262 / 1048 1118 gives 1.10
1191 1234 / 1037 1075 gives 1.11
